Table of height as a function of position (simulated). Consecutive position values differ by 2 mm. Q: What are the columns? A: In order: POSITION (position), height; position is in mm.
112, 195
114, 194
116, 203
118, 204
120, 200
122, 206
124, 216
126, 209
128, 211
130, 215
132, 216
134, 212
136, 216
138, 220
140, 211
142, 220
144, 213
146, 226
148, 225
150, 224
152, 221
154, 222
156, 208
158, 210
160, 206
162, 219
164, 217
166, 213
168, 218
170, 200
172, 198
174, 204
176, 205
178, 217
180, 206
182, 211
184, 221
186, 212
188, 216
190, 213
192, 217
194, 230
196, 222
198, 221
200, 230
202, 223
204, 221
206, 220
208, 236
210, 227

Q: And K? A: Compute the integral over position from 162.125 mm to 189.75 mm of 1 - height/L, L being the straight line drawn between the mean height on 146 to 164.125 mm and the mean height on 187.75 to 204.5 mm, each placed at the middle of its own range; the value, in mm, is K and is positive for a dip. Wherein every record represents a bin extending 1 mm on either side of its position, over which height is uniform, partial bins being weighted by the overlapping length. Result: 1.09 mm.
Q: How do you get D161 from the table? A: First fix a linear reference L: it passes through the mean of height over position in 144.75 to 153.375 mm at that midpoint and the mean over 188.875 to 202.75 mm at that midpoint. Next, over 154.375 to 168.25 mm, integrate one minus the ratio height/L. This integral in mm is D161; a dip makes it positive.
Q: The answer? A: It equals 0.6 mm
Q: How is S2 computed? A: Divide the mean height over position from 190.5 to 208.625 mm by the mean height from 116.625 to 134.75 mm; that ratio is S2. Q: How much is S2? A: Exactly 1.07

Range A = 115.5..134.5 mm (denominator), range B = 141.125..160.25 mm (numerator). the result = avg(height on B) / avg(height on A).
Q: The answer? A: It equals 1.04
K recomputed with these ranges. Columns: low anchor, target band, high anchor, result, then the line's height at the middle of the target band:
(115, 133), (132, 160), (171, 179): -1.3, 208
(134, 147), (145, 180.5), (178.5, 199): 0.6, 217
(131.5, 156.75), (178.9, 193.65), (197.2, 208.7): 0.6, 223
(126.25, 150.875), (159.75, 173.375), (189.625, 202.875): 0.6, 220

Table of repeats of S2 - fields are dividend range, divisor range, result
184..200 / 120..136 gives 1.04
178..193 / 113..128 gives 1.04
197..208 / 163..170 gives 1.05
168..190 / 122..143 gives 0.98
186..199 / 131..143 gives 1.02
